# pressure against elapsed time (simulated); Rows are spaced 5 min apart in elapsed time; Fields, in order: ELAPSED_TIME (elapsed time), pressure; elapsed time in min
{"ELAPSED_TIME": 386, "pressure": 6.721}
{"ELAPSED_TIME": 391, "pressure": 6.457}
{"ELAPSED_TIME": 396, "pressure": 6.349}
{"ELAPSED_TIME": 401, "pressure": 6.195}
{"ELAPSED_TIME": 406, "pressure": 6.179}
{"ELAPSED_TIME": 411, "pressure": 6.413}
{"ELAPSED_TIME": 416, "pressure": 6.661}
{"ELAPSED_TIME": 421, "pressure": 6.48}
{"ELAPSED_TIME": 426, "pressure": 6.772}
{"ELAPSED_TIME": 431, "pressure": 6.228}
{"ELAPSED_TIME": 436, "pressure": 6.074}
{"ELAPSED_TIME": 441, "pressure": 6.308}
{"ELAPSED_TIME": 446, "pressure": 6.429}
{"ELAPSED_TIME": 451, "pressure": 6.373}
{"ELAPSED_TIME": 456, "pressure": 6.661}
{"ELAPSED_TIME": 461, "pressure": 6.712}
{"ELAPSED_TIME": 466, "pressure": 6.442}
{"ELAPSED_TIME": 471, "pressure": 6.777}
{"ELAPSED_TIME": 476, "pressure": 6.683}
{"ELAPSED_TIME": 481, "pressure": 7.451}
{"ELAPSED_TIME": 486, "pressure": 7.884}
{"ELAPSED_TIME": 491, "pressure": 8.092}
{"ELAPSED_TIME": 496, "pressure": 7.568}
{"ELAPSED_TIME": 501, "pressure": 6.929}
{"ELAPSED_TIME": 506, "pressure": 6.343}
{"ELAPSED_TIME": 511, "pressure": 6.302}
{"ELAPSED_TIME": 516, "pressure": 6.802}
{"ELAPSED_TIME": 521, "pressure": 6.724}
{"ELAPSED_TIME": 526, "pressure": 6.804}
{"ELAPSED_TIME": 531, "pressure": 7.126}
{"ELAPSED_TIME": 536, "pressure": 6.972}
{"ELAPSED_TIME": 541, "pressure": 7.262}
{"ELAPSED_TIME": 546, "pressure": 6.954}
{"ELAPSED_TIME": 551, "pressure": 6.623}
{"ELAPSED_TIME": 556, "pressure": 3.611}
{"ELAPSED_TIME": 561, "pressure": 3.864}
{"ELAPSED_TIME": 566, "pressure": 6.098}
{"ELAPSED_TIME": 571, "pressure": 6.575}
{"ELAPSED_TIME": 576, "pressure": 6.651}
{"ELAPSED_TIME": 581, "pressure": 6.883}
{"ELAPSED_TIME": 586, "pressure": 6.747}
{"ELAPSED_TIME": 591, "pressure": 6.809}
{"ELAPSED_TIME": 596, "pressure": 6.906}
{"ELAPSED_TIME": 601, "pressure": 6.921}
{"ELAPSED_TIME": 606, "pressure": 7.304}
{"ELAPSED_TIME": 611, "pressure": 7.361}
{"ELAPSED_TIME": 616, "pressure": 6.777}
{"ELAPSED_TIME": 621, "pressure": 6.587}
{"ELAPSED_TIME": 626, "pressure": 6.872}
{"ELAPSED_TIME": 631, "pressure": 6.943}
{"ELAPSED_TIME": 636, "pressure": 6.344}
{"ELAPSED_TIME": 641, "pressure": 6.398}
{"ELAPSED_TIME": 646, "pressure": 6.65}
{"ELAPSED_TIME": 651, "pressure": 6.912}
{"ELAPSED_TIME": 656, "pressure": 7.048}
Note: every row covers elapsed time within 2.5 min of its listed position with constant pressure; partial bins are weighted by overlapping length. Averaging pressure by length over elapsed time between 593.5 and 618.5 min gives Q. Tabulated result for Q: 7.05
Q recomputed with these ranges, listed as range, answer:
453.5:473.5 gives 6.65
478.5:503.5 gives 7.58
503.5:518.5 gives 6.48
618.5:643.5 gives 6.63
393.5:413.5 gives 6.28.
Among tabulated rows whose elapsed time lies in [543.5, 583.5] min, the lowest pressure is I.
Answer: 3.611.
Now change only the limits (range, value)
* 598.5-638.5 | 6.344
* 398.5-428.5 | 6.179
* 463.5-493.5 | 6.442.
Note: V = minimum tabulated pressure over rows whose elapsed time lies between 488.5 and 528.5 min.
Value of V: 6.302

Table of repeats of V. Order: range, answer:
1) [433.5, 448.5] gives 6.074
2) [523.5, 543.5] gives 6.804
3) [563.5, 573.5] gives 6.098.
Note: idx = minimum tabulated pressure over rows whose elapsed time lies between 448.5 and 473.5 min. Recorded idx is 6.373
